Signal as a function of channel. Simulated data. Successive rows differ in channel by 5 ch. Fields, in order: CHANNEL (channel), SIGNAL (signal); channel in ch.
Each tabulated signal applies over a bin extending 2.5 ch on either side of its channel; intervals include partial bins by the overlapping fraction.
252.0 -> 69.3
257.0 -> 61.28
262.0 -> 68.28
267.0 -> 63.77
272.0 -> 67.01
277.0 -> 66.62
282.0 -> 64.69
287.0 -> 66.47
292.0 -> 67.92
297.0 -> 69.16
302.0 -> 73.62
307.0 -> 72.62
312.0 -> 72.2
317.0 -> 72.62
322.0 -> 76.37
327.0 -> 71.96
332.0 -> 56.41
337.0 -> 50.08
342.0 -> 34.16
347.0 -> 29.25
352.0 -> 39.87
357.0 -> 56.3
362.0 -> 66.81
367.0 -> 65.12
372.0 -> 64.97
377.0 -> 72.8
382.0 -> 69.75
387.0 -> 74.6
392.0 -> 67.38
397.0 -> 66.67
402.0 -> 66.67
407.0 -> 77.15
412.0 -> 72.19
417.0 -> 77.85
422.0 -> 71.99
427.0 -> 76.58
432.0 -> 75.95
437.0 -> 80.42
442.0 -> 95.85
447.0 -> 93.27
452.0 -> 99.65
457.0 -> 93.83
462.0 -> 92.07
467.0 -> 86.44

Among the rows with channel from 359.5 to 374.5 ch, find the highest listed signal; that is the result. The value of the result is 66.81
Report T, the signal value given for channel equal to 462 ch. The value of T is 92.07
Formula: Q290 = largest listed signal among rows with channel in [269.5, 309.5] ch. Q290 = 73.62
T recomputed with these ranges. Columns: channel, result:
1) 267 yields 63.77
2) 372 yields 64.97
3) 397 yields 66.67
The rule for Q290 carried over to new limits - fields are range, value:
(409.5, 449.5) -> 95.85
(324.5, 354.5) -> 71.96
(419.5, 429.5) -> 76.58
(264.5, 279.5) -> 67.01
